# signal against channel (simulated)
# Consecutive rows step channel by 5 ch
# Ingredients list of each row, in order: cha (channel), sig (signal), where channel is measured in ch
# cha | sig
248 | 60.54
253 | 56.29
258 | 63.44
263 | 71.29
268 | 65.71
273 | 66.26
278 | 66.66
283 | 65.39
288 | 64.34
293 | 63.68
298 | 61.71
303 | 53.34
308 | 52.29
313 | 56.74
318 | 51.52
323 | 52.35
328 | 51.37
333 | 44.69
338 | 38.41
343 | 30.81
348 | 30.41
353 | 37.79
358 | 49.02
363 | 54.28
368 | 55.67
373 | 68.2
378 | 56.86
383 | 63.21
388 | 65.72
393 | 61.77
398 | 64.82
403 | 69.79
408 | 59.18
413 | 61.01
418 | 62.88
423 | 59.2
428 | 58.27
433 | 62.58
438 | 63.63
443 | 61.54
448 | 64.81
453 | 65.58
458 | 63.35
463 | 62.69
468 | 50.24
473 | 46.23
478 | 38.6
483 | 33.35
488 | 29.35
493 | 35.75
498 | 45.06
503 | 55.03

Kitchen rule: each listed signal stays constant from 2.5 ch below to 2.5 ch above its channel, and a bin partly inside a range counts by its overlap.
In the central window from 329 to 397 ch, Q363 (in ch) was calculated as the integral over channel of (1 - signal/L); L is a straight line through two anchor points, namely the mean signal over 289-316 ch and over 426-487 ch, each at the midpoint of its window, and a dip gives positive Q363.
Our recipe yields 7.0 ch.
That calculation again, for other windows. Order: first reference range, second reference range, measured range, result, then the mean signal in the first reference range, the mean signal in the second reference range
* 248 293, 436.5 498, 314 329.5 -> 2.23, 64.6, 50.8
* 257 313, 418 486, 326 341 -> 4.13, 62.8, 56.2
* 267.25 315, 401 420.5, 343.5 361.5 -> 6.73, 61.5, 63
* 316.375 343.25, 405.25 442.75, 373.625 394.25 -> -2.99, 45.8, 61.1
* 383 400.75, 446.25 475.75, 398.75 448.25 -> -0.61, 64.1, 58.5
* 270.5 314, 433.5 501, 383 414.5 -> -4.92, 61.3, 51.2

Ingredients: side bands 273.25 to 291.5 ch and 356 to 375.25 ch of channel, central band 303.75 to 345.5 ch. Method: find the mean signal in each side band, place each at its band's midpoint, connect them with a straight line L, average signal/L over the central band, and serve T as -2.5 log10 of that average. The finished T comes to 0.276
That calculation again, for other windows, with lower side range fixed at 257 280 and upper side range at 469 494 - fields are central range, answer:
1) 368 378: -0.19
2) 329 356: 0.45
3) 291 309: 0.08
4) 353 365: 0.12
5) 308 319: 0.13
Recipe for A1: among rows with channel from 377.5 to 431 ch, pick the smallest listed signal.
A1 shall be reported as 56.86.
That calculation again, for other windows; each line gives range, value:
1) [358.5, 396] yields 54.28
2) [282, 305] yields 53.34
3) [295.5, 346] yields 30.81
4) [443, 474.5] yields 46.23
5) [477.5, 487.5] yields 33.35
